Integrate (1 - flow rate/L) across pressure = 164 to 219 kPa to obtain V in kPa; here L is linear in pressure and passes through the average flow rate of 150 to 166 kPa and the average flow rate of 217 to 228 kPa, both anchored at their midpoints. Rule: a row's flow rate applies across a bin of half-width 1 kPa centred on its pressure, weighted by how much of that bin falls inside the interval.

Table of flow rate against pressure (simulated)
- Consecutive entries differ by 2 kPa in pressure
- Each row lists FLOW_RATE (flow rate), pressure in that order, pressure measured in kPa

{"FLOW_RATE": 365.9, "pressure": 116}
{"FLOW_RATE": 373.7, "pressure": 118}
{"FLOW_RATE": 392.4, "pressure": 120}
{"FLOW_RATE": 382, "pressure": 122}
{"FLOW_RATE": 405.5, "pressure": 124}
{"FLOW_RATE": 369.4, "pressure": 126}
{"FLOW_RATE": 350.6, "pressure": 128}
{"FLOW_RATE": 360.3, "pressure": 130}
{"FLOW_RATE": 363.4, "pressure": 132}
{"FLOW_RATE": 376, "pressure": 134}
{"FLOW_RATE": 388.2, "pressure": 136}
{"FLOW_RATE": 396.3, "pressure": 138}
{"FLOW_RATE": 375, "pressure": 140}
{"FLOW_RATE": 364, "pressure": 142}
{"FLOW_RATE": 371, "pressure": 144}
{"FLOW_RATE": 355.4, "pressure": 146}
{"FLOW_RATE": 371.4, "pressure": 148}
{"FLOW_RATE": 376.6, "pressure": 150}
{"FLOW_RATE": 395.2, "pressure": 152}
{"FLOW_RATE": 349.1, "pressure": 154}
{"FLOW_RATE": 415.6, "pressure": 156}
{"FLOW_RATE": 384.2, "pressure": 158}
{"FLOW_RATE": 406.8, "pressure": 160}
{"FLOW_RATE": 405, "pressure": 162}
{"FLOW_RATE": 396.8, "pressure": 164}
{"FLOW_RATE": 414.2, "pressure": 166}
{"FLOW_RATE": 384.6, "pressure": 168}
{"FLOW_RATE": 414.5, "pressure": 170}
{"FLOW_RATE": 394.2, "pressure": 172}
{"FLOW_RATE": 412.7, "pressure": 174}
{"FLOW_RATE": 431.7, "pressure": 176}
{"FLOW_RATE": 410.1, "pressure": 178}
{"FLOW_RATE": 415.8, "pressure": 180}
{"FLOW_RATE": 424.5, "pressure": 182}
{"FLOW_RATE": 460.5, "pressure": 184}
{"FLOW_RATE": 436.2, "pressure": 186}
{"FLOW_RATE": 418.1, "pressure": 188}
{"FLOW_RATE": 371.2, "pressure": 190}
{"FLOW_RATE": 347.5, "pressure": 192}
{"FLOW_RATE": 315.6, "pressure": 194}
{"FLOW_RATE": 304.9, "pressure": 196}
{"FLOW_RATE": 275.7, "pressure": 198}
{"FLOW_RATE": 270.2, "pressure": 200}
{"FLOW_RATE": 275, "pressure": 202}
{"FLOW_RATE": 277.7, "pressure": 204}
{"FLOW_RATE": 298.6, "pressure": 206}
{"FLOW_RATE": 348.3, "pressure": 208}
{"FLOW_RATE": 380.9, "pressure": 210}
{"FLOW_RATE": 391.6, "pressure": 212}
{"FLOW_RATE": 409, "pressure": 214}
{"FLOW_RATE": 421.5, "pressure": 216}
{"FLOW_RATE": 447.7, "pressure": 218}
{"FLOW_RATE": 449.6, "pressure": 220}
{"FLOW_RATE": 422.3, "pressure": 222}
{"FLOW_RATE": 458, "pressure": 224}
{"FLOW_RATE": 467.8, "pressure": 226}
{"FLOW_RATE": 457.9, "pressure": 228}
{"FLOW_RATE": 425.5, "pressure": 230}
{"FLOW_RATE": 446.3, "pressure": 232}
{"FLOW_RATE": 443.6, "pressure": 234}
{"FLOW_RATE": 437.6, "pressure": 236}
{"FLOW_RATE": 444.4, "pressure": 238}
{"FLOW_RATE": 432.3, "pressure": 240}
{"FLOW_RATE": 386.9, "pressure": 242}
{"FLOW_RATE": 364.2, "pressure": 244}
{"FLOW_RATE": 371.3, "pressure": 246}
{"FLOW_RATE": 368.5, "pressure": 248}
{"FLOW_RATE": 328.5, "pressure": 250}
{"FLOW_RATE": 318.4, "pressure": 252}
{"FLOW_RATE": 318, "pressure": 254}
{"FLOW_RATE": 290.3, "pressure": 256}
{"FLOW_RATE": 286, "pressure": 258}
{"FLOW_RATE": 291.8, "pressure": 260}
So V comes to 5.9 kPa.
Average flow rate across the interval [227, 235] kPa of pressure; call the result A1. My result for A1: 443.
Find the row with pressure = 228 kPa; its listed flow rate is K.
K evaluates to 457.9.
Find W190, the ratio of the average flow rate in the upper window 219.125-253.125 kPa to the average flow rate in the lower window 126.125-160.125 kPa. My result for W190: 1.10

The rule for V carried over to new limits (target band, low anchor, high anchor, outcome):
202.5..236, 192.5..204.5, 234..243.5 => -4.5 kPa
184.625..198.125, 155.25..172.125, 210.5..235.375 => 1.8 kPa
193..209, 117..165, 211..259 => 3.9 kPa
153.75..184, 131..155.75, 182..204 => -3.9 kPa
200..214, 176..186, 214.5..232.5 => 3.4 kPa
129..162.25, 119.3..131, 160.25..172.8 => 0.9 kPa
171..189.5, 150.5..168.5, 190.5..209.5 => -3.9 kPa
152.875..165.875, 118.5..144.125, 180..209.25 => -1.1 kPa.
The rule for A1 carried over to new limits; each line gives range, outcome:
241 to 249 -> 373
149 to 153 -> 386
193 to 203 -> 288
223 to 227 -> 463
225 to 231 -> 450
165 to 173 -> 402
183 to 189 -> 438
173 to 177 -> 422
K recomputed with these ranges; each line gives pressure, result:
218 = 447.7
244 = 364.2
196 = 304.9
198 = 275.7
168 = 384.6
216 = 421.5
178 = 410.1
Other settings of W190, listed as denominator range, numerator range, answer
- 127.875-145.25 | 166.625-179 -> 1.10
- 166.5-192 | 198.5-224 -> 0.89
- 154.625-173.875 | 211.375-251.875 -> 1.04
